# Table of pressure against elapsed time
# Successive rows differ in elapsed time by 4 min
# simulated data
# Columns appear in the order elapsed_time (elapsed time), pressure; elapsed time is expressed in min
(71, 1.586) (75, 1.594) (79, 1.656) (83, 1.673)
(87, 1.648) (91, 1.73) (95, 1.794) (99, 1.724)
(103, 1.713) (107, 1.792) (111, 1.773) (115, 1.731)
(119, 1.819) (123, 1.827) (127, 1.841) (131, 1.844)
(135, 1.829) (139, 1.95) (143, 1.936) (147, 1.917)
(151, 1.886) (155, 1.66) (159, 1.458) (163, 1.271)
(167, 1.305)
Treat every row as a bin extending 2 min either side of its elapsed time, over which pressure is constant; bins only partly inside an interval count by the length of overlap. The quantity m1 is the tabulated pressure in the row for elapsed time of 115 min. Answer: 1.731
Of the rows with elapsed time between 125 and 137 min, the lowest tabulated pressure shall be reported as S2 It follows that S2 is 1.829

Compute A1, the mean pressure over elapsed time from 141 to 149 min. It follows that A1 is 1.93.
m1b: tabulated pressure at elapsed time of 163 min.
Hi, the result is 1.271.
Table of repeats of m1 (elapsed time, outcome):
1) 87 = 1.648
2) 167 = 1.305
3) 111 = 1.773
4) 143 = 1.936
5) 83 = 1.673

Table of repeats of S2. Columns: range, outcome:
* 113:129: 1.731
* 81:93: 1.648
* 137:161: 1.458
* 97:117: 1.713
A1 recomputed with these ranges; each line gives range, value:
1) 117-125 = 1.82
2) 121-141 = 1.86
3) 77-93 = 1.68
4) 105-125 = 1.79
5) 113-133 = 1.81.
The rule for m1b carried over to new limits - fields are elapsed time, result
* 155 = 1.66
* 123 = 1.827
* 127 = 1.841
